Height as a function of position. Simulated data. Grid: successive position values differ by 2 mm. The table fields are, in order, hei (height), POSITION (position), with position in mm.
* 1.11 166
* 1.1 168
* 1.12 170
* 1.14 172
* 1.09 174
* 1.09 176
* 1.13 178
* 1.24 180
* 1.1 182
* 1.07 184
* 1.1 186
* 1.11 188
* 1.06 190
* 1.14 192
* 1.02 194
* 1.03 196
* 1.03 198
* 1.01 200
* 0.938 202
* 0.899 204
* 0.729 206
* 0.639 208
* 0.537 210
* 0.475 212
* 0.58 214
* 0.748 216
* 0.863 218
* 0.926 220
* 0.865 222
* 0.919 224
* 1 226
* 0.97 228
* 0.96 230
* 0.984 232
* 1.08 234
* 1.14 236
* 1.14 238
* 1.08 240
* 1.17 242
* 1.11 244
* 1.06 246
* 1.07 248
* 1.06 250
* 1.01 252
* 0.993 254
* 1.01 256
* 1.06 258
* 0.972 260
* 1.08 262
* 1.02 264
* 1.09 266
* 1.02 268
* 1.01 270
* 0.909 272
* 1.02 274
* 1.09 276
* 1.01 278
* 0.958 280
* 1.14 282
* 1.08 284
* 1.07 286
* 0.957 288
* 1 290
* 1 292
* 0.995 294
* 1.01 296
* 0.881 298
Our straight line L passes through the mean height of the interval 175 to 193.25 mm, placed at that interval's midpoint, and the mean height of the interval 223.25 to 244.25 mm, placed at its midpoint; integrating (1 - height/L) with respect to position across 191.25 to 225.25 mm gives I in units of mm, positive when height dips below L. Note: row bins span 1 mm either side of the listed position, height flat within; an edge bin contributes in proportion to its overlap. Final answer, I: 7.6 mm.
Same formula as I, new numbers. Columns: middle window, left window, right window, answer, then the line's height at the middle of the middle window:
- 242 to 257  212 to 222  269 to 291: -2.7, 0.894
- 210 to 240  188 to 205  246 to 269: 3.8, 1.03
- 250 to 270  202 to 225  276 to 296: -2.2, 0.928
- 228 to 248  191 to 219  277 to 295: -3.6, 0.91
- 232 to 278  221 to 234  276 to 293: -2.7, 0.994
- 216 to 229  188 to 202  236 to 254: 1.9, 1.07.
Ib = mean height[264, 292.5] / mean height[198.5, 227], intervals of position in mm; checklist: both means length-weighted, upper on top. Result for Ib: 1.3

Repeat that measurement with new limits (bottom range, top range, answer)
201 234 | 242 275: 1.26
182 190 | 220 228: 0.86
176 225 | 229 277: 1.13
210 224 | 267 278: 1.36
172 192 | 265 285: 0.93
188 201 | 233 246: 1.06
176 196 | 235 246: 1.02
